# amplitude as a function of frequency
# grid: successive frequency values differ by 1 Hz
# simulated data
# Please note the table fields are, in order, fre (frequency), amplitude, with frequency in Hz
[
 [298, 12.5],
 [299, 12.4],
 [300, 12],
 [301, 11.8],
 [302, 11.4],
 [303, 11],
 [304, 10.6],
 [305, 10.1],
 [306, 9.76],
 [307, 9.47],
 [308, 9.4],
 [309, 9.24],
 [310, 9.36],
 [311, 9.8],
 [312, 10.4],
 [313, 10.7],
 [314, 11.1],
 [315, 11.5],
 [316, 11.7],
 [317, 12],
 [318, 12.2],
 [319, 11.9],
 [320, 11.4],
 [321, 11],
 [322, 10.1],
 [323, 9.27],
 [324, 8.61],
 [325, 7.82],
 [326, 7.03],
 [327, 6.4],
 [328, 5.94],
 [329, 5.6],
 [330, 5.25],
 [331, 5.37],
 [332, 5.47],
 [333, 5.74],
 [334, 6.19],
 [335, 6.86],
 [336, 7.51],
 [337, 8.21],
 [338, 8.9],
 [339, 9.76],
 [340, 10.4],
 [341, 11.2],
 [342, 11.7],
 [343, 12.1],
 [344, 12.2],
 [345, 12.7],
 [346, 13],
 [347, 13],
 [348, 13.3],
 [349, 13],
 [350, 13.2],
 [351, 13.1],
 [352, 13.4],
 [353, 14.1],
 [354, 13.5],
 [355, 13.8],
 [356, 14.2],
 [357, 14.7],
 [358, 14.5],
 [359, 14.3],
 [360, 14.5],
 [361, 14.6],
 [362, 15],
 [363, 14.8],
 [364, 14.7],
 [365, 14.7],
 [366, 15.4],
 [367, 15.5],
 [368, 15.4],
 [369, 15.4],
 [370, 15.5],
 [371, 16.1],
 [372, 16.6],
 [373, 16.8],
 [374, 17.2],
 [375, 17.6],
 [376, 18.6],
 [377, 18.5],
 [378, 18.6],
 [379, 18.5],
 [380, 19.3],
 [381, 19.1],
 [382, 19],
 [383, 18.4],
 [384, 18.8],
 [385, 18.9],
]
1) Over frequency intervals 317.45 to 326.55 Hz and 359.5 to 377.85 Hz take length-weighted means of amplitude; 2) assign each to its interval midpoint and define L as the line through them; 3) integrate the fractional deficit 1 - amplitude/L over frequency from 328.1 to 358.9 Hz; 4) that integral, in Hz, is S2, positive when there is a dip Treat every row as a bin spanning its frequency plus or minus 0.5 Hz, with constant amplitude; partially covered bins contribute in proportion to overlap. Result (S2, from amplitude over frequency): 5.33 Hz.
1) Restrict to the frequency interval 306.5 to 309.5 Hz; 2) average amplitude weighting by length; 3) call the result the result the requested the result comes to 9.37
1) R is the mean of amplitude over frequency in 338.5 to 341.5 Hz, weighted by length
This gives 10.5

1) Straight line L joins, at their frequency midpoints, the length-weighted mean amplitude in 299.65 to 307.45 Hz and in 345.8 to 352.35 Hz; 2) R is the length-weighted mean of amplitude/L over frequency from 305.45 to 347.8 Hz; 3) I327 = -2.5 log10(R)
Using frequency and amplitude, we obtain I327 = 0.25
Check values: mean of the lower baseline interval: 10.8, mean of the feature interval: 9.49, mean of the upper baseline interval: 13.1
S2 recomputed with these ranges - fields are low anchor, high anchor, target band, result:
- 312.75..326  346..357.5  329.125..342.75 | 4.8 Hz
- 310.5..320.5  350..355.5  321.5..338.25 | 7.0 Hz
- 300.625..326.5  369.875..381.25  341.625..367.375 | 2.4 Hz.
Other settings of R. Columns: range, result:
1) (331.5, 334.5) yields 5.8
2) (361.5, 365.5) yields 14.8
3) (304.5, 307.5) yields 9.78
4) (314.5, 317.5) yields 11.7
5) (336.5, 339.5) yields 8.96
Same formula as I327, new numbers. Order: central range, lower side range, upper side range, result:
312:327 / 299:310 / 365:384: 0.15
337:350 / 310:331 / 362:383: 0.09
